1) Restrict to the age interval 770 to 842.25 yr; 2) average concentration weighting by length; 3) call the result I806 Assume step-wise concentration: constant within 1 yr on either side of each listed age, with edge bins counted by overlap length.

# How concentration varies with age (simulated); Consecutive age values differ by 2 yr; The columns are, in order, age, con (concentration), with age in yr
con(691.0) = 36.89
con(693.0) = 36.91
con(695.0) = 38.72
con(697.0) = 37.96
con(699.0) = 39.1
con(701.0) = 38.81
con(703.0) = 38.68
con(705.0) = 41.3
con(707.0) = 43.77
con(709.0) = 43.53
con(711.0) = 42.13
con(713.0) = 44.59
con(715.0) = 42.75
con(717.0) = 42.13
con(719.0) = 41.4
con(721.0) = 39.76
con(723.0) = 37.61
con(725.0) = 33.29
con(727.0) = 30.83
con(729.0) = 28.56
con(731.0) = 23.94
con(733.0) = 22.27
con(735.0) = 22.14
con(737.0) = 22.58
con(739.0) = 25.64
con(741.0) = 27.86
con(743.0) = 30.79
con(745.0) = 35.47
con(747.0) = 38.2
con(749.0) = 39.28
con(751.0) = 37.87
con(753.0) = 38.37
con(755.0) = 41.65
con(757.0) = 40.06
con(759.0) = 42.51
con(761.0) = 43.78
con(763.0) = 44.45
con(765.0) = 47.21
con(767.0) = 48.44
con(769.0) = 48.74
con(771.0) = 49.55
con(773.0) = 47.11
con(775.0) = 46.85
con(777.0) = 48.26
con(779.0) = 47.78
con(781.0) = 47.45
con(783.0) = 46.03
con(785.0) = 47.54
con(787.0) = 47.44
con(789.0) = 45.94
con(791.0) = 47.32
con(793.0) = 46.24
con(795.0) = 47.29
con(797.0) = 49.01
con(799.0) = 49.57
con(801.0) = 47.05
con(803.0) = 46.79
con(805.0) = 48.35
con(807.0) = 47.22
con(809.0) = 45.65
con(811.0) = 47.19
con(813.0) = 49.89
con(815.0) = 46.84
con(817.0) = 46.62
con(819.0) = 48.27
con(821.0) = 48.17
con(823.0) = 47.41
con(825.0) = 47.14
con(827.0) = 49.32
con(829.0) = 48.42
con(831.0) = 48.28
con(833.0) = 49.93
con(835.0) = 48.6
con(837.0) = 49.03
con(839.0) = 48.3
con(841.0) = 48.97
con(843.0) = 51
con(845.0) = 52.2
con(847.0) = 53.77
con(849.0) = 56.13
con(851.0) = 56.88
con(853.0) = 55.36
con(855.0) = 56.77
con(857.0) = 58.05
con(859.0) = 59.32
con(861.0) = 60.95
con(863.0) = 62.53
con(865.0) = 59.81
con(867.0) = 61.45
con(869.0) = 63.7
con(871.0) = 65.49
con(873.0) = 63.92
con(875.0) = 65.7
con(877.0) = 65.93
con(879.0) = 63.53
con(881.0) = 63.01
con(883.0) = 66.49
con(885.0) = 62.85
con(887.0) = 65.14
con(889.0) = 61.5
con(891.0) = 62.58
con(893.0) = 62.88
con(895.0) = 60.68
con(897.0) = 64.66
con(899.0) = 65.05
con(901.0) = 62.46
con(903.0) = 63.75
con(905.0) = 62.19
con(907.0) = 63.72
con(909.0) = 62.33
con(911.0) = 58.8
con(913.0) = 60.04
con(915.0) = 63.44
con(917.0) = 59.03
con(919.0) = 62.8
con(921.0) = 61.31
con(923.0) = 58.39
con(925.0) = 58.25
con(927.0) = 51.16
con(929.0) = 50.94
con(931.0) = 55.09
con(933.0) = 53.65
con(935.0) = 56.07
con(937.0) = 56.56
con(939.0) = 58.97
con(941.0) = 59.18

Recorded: 47.8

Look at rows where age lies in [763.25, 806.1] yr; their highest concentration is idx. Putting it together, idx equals 49.57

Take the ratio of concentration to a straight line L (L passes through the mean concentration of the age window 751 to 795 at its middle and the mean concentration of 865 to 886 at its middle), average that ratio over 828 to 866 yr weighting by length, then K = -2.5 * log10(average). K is 0.10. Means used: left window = 45.7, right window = 64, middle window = 53.9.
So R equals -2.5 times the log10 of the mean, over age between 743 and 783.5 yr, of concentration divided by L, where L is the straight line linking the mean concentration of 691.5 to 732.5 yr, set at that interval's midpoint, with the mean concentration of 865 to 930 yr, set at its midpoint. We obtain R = 0.03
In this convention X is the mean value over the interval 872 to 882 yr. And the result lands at 64.4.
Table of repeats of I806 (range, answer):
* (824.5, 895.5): 57.7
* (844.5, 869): 58.1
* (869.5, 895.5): 63.9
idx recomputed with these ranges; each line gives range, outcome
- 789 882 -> 65.93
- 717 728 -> 42.13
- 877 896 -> 66.49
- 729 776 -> 49.55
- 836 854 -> 56.88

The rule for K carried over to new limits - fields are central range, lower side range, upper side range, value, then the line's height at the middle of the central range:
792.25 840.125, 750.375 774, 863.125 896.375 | 0.11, 53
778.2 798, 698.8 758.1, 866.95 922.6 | -0.04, 45.5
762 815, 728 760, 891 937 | -0.20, 39.5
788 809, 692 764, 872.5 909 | 0.02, 48.3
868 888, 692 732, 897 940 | -0.17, 55.2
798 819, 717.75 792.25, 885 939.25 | -0.03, 46.4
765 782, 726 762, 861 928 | -0.24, 38.6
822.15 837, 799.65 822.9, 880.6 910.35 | 0.05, 50.9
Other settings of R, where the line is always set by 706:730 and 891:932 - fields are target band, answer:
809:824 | 0.052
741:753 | 0.184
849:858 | -0.052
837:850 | 0.030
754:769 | -0.008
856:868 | -0.101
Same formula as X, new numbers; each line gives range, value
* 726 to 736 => 25.5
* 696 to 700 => 38.5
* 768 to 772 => 49.1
